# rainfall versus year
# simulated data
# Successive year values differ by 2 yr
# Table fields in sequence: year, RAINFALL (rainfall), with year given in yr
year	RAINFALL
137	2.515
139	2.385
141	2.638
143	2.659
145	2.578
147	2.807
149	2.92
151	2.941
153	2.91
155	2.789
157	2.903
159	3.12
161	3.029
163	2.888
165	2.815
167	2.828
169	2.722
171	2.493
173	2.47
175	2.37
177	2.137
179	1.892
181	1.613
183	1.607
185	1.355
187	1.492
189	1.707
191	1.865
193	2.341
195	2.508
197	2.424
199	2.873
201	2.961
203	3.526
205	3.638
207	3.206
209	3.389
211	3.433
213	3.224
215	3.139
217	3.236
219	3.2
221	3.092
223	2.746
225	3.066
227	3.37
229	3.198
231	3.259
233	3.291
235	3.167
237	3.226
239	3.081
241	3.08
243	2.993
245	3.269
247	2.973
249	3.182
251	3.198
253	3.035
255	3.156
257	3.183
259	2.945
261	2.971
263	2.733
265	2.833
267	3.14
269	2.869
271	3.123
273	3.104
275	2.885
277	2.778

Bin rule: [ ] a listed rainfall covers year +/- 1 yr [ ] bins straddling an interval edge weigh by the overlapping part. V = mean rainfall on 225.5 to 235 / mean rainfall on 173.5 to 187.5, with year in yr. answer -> 1.8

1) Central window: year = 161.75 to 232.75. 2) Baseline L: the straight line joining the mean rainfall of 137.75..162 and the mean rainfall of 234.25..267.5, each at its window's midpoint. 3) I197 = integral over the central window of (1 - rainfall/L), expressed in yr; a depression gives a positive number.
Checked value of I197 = 5.75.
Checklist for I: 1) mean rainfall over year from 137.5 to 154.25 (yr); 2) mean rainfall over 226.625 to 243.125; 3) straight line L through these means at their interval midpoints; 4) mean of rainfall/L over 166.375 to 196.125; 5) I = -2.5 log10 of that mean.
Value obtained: 0.359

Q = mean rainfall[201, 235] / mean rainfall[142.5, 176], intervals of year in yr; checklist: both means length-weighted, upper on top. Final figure 1.17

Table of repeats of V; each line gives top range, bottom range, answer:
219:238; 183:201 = 1.51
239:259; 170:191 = 1.63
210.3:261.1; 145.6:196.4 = 1.30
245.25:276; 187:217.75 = 1.06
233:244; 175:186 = 1.76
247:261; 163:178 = 1.20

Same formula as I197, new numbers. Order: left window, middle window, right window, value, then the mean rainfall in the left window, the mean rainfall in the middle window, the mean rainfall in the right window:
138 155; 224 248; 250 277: -1.83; 2.73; 3.16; 3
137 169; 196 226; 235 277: -2.09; 2.8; 3.14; 3.05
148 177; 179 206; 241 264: 5.56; 2.78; 2.29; 3.06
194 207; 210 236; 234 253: -1.01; 3.01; 3.19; 3.12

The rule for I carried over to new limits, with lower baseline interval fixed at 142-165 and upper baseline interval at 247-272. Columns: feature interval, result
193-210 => -0.03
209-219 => -0.11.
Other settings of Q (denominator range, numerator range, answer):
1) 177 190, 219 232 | 1.89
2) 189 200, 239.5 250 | 1.32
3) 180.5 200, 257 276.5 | 1.49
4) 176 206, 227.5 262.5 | 1.38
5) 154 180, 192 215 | 1.15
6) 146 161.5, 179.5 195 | 0.60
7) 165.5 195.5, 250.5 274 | 1.44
